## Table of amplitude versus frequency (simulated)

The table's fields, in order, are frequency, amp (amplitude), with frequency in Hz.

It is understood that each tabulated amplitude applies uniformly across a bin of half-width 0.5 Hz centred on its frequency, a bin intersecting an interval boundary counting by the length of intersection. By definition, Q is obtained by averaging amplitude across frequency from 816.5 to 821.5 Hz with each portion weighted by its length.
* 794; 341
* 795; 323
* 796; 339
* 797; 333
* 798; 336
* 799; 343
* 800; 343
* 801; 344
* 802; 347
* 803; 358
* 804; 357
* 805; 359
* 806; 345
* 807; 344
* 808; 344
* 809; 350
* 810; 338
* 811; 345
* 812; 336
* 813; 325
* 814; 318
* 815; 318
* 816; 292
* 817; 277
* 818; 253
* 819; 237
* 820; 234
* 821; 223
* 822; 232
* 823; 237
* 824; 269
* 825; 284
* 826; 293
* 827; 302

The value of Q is 245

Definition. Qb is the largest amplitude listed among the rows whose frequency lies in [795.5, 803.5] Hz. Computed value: 358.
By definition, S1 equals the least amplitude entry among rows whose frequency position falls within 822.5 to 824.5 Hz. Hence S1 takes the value 237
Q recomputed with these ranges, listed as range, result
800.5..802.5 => 346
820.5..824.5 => 240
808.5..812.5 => 342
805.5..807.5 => 344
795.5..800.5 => 339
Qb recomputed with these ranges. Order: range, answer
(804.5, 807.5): 359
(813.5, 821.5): 318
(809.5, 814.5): 345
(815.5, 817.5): 292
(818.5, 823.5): 237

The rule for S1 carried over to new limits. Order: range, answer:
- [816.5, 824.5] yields 223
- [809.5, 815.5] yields 318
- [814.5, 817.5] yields 277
